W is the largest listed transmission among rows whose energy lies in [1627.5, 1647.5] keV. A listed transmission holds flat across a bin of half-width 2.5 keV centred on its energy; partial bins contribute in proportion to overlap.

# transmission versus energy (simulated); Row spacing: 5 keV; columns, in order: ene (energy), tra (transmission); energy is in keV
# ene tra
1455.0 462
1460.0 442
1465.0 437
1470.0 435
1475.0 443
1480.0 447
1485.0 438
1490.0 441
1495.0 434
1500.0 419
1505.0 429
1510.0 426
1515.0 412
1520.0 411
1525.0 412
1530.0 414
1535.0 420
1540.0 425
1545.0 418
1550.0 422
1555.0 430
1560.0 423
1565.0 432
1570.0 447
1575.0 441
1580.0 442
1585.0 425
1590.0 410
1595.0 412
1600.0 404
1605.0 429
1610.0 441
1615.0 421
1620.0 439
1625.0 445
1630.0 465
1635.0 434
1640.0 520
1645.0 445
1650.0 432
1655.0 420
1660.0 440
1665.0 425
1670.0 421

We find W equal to 520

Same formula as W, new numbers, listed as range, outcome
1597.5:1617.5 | 441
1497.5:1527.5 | 429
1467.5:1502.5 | 447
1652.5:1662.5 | 440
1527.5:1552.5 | 425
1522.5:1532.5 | 414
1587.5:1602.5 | 412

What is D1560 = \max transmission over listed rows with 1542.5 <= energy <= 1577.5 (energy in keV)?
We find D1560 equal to 447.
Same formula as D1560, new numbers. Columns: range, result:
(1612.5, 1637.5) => 465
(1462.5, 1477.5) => 443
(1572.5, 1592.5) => 442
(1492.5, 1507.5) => 434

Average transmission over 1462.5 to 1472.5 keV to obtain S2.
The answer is 436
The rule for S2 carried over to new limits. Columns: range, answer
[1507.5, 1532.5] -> 415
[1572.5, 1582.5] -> 442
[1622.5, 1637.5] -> 448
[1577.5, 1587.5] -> 434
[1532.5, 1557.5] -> 423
